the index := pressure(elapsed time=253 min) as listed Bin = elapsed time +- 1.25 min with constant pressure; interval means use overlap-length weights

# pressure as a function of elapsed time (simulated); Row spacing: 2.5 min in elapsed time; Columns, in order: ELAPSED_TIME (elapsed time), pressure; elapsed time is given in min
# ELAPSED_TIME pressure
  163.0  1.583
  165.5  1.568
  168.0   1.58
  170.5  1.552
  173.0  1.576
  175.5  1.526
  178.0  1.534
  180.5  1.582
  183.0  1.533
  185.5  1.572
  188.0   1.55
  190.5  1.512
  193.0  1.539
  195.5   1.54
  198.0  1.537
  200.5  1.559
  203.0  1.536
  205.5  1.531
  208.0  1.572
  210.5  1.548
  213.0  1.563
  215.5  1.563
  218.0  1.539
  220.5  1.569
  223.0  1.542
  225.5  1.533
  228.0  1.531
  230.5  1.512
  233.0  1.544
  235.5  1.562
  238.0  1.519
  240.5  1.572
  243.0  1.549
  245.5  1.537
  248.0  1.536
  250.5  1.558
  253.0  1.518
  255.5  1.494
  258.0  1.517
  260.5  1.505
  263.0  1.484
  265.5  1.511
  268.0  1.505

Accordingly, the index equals 1.518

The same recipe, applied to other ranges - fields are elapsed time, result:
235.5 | 1.562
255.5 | 1.494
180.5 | 1.582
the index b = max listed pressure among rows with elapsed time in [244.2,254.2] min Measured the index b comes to 1.558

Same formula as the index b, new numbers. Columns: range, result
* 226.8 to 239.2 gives 1.562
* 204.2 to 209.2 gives 1.572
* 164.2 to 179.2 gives 1.58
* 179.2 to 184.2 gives 1.582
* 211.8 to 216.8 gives 1.563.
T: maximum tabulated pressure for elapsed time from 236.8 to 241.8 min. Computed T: 1.572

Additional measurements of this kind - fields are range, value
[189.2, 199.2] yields 1.54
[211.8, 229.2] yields 1.569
